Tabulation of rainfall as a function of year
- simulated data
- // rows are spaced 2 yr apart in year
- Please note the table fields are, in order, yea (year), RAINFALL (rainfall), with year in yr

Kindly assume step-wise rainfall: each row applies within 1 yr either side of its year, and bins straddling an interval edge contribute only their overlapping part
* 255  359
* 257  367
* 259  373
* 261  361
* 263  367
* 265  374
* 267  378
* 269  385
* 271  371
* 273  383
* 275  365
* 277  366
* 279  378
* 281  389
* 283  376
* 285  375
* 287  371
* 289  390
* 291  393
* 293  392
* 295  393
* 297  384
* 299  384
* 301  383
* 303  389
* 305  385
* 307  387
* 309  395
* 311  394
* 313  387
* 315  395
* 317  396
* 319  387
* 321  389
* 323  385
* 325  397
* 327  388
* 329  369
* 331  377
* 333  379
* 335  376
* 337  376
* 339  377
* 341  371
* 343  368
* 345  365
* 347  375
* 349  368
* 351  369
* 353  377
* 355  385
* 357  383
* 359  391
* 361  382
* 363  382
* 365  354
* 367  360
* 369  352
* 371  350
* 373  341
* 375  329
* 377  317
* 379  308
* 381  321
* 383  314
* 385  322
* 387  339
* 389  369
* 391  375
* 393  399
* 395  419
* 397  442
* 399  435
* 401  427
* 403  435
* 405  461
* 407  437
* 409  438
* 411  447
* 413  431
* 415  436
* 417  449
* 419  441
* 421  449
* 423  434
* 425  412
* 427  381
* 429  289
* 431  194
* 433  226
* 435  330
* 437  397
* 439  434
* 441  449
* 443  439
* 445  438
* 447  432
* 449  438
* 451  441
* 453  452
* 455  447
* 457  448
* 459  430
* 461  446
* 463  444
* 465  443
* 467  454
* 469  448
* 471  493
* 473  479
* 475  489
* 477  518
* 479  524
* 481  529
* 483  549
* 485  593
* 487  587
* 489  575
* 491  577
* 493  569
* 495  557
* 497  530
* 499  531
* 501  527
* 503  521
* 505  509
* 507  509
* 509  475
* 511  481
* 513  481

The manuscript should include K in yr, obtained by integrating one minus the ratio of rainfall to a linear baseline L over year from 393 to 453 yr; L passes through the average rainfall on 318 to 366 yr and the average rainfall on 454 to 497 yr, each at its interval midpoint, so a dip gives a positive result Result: 5.8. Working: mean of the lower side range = 378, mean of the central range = 410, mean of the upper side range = 505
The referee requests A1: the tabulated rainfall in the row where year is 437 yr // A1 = 397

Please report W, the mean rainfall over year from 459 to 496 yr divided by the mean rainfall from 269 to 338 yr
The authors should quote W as 1.3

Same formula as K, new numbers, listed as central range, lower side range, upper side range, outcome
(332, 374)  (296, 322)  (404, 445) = 2.40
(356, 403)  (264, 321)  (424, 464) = 3.00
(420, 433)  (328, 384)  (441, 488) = 2.55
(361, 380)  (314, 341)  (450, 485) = 3.04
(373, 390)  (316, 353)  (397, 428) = 3.47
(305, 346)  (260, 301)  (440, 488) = 1.97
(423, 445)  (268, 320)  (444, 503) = 5.11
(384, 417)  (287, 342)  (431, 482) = 0.25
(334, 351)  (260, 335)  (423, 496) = 1.29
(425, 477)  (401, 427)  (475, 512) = 7.29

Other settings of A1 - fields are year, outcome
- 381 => 321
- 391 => 375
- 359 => 391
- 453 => 452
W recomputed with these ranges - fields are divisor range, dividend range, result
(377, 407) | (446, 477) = 1.19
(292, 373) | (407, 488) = 1.16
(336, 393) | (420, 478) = 1.17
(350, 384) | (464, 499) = 1.48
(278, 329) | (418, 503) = 1.19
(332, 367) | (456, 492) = 1.34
